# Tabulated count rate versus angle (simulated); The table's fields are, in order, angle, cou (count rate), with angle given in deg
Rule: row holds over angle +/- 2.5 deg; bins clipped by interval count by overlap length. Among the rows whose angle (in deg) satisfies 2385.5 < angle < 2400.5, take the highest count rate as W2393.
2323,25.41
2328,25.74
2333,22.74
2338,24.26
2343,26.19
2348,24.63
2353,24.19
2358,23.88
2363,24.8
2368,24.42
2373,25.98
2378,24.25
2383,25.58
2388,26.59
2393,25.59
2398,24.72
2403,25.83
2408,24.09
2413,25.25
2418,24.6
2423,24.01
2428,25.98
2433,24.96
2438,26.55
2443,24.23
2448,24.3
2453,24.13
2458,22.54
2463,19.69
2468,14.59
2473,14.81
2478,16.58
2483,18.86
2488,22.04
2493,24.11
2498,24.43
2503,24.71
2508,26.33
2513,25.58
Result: 26.59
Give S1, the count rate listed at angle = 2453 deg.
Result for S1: 24.13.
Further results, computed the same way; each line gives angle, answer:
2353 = 24.19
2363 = 24.8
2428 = 25.98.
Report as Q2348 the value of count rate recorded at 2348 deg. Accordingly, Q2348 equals 24.63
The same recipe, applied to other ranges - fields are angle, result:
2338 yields 24.26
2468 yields 14.59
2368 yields 24.42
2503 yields 24.71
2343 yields 26.19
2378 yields 24.25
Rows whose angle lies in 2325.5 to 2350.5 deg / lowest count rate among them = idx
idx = 22.74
